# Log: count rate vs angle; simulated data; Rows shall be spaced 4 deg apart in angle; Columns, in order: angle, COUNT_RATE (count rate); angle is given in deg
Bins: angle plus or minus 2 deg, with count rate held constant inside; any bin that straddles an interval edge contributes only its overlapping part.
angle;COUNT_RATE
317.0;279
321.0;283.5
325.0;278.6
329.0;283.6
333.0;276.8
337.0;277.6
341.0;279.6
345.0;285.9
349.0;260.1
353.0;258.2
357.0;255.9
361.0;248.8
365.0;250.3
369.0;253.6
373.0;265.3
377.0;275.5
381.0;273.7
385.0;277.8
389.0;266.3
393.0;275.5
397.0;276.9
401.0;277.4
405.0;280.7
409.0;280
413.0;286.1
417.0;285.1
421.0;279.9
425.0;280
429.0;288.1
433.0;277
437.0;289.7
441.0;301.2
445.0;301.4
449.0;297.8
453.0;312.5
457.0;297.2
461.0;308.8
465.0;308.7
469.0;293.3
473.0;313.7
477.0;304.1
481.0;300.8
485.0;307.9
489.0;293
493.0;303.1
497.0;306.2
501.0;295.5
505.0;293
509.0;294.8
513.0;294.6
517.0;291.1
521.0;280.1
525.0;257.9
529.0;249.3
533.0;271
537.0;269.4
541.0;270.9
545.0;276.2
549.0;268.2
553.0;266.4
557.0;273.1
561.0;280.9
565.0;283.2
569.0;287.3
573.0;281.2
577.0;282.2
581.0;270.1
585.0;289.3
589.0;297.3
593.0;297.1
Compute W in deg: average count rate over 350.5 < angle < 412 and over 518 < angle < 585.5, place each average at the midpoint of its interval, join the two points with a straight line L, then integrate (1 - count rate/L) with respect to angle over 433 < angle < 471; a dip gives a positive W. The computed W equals -4.1 deg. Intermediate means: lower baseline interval 268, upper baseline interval 274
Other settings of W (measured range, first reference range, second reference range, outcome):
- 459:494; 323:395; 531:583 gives -4.0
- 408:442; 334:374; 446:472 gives 0.7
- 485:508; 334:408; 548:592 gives -1.9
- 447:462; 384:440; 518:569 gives -1.4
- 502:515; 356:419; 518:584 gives -1.0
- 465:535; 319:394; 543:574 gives -4.3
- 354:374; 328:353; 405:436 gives 1.7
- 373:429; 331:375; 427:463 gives 0.7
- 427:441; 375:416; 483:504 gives 0.0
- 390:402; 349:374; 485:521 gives -0.5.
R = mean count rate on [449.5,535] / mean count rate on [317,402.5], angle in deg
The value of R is 1.09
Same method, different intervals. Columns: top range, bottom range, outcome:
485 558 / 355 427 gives 1.04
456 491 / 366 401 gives 1.12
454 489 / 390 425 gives 1.09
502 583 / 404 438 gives 0.98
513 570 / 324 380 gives 1.02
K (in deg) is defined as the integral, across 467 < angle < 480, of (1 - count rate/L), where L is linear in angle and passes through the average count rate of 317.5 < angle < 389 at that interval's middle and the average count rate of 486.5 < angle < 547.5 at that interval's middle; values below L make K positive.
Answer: -1.1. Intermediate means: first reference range 270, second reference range 283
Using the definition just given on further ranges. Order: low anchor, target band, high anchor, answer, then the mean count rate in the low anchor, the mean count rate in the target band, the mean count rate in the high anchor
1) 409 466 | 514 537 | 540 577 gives 0.8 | 293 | 271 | 277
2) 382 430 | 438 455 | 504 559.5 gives -1.5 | 279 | 302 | 275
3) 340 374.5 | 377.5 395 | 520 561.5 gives -0.7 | 261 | 274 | 269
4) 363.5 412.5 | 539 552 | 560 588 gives 0.4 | 272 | 271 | 283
